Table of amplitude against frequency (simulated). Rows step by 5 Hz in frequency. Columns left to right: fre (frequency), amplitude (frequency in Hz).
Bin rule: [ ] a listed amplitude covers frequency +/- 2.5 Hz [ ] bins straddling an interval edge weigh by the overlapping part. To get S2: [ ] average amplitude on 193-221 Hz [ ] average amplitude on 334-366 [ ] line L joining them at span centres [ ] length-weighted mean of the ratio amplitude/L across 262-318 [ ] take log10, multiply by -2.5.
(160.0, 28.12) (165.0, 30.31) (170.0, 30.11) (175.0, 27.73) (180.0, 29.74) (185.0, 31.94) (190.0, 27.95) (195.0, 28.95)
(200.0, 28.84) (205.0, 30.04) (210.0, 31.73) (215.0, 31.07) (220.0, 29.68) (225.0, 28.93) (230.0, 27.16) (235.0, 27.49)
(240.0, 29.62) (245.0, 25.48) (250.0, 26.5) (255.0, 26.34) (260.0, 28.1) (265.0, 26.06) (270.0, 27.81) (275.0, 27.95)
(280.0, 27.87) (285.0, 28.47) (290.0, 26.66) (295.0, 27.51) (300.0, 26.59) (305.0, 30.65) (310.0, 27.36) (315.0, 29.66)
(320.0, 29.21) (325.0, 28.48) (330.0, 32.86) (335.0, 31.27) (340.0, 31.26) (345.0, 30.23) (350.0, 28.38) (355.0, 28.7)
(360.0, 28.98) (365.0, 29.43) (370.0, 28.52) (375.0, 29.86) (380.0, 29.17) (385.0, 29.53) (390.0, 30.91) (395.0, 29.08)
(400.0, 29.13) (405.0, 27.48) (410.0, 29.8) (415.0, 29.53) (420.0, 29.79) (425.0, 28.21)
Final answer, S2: 0.074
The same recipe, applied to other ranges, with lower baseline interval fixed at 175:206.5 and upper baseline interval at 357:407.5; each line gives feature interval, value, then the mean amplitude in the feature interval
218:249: 0.05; 28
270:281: 0.05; 27.9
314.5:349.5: -0.04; 30.4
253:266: 0.09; 26.9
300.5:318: 0.01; 28.9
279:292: 0.06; 27.7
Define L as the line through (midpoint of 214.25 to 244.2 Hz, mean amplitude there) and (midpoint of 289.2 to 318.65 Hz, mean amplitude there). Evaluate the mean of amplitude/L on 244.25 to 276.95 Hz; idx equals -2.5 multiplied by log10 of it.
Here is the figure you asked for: 0.06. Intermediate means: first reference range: 28.7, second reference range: 28.2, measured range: 26.9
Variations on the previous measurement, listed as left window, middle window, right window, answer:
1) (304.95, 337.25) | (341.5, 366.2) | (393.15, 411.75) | 0.01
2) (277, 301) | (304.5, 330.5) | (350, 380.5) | -0.05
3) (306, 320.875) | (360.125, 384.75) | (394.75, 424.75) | -0.01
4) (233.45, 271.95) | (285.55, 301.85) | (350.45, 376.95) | 0.03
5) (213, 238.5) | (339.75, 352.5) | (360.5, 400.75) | -0.02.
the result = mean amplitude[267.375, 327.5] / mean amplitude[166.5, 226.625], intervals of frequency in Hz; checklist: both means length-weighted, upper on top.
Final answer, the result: 0.95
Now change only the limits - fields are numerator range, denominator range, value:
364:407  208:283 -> 1.04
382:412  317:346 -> 0.96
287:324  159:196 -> 0.96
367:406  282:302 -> 1.07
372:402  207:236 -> 1.01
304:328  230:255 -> 1.07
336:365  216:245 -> 1.04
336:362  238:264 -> 1.09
